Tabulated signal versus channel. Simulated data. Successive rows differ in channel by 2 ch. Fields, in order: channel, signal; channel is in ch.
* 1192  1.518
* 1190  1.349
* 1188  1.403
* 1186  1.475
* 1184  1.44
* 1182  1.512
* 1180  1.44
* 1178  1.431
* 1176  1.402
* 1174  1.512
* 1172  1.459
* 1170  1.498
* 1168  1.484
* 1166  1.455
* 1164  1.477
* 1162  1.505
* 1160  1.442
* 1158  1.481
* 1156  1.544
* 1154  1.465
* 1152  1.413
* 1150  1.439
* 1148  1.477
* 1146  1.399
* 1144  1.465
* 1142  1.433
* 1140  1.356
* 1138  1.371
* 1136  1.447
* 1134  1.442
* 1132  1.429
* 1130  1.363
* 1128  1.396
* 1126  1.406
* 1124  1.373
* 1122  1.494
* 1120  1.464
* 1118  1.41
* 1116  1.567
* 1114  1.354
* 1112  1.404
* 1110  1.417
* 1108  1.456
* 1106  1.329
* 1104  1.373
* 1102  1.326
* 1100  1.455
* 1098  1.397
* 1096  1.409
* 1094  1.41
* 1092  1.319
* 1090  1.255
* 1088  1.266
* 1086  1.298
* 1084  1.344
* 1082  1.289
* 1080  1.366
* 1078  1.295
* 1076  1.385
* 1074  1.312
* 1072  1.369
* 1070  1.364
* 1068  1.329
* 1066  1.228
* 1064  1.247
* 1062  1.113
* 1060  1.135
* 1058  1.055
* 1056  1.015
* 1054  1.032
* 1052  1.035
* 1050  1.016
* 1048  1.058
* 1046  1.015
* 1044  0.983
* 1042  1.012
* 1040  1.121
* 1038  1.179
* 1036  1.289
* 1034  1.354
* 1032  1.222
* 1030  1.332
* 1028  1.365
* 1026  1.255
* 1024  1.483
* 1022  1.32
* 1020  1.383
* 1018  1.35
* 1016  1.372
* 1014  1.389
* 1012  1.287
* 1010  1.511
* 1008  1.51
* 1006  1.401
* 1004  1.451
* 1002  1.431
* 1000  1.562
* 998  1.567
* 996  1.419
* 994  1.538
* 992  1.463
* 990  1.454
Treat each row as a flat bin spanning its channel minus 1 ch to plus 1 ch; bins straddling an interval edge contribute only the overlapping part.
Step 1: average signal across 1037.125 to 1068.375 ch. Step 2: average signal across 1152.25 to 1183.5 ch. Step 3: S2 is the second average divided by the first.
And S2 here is 1.35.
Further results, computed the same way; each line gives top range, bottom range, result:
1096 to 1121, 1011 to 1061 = 1.17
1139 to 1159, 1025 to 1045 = 1.19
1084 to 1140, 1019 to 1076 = 1.16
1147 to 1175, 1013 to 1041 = 1.12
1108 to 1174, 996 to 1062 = 1.14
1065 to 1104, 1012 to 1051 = 1.08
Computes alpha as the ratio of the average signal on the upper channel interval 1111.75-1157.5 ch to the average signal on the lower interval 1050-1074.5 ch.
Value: 1.2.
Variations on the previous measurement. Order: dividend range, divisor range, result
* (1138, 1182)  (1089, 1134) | 1.04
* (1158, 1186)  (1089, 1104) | 1.07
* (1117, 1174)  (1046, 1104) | 1.15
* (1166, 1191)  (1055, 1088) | 1.15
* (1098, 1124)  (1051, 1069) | 1.25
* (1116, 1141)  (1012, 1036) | 1.06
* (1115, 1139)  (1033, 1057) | 1.31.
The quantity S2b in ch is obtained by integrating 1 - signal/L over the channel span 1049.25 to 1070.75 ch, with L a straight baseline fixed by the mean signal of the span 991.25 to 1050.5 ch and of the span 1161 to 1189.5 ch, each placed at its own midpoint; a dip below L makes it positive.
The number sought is 3.4 ch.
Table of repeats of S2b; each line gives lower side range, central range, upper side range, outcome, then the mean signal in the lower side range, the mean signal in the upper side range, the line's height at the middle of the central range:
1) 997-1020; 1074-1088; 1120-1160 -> 1.1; 1.44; 1.43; 1.43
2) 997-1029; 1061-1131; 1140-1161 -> 3.8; 1.41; 1.45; 1.44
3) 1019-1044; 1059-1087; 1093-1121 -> 1.1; 1.26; 1.41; 1.35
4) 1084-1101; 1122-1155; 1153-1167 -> 0.5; 1.35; 1.48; 1.44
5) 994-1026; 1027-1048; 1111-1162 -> 3.6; 1.43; 1.43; 1.43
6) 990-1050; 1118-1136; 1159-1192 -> -0.1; 1.33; 1.46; 1.42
